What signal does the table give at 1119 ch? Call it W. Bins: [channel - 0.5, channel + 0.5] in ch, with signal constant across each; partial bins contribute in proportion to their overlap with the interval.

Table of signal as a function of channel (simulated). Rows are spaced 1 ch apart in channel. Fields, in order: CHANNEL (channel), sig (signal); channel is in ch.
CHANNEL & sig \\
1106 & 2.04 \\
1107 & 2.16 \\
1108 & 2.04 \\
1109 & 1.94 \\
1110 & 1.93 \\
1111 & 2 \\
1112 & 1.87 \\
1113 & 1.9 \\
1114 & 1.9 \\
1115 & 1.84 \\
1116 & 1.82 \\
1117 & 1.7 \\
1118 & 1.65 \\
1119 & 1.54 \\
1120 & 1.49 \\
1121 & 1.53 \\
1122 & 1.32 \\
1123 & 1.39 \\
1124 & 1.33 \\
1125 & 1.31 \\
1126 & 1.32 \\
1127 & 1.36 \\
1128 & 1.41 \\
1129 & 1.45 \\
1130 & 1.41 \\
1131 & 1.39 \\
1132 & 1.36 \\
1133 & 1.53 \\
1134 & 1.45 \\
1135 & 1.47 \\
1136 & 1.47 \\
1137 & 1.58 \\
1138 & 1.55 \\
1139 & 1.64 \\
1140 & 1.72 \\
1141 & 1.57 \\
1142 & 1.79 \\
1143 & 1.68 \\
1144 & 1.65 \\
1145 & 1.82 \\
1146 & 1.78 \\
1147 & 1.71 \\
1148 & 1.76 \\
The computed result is 1.54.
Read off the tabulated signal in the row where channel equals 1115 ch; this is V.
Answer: 1.84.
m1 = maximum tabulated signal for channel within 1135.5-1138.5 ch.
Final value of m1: 1.58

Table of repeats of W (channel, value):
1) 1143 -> 1.68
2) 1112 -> 1.87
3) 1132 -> 1.36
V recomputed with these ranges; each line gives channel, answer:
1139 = 1.64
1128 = 1.41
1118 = 1.65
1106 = 2.04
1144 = 1.65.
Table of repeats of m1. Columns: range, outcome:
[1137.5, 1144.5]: 1.79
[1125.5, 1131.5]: 1.45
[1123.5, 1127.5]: 1.36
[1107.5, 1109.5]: 2.04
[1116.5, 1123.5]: 1.7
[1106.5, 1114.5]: 2.16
